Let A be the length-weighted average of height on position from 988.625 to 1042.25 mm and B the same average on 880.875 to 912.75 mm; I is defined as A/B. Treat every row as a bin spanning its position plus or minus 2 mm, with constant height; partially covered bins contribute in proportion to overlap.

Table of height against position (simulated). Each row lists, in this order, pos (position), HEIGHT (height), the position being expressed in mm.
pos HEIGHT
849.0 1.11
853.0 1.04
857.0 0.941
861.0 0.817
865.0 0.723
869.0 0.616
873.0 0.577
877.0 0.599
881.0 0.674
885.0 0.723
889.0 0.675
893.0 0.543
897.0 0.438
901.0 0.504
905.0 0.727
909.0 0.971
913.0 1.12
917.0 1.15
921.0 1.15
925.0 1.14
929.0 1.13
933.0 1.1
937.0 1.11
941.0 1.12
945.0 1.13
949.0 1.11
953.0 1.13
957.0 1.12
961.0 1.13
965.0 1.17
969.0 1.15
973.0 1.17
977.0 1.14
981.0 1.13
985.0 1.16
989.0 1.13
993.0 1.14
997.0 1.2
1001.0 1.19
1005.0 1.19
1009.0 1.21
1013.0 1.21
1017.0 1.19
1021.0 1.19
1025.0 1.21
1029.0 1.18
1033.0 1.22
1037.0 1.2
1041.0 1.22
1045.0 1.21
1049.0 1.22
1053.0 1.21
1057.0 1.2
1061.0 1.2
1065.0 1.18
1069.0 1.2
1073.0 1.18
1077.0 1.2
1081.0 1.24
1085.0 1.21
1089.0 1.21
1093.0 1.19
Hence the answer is 1.8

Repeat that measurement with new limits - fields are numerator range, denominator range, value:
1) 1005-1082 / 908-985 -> 1.07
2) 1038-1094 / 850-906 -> 1.74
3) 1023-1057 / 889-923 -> 1.48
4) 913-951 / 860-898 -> 1.76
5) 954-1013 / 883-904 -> 1.99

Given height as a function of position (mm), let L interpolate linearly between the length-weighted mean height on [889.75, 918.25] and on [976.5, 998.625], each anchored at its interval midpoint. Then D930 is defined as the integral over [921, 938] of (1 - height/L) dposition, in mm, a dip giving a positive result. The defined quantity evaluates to -4.7 mm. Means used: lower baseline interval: 0.765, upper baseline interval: 1.15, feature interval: 1.12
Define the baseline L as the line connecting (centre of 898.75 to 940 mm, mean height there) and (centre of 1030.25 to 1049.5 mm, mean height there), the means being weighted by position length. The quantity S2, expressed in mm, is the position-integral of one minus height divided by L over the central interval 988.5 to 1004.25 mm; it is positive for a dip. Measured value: -0.4 mm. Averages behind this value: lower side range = 1.01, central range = 1.17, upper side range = 1.21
